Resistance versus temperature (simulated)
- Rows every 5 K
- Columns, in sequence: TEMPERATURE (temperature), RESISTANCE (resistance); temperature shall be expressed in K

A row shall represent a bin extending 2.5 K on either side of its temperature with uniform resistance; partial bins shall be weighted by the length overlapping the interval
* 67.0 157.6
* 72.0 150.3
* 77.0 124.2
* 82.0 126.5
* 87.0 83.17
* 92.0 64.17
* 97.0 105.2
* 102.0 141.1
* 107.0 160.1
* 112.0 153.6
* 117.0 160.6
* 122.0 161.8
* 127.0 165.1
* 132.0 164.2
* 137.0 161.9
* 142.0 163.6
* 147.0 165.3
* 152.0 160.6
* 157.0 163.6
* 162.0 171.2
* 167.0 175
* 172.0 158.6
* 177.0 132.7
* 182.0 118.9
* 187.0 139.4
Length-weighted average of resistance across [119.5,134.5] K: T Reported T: 164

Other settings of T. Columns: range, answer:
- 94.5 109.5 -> 135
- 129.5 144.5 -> 163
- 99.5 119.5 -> 154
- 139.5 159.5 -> 163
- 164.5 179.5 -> 155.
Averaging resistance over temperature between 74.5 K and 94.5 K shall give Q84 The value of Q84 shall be 99.5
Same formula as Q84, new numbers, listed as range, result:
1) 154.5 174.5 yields 167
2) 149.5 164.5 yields 165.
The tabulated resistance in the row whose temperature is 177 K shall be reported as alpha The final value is 132.7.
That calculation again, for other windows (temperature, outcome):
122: 161.8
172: 158.6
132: 164.2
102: 141.1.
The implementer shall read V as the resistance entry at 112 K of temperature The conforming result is 153.6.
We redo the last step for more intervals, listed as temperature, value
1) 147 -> 165.3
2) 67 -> 157.6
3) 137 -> 161.9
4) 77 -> 124.2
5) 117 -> 160.6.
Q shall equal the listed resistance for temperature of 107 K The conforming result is 160.1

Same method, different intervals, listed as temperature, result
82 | 126.5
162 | 171.2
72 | 150.3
